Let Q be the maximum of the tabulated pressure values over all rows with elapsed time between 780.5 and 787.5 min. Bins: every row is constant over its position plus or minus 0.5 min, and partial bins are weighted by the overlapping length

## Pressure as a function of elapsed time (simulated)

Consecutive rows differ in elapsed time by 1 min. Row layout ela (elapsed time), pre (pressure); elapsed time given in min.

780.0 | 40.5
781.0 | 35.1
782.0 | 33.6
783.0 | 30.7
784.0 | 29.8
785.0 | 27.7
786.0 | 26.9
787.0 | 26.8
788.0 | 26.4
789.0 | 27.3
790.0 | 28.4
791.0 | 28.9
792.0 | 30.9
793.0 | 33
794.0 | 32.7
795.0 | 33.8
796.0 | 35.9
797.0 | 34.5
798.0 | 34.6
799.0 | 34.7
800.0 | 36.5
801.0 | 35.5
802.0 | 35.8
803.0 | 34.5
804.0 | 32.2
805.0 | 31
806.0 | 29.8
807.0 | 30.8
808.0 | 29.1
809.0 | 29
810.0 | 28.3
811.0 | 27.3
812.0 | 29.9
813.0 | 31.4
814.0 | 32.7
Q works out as 35.1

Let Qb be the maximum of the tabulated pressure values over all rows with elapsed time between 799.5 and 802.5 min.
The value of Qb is 36.5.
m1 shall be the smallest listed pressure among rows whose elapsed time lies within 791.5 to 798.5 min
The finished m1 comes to 30.9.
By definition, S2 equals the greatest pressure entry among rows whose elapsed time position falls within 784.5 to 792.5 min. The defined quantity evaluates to 30.9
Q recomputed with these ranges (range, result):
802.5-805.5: 34.5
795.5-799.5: 35.9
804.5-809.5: 31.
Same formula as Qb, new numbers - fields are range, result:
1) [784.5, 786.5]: 27.7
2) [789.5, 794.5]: 33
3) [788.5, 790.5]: 28.4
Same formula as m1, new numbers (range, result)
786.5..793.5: 26.4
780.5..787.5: 26.8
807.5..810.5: 28.3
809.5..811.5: 27.3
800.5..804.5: 32.2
